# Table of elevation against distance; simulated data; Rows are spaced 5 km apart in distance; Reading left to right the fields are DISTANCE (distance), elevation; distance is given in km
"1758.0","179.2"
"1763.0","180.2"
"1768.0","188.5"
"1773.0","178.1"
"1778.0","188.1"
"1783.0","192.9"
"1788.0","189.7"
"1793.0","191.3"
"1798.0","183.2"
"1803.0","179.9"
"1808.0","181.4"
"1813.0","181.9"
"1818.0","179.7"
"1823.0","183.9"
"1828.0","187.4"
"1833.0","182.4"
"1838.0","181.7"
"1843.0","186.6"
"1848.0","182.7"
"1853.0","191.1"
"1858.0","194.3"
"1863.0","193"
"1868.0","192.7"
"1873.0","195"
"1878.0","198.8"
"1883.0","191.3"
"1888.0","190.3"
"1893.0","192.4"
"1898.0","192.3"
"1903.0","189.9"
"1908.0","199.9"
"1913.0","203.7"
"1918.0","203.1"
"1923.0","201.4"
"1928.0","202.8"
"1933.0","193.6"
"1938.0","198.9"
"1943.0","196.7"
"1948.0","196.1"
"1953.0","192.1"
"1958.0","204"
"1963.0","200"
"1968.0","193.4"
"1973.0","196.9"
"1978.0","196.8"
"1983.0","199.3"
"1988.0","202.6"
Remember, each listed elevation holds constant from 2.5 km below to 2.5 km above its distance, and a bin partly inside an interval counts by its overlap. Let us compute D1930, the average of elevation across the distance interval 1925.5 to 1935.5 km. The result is 198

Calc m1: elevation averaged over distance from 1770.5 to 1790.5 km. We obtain 187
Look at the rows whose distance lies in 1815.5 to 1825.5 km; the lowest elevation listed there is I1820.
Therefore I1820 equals 179.7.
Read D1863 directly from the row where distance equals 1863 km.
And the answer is 193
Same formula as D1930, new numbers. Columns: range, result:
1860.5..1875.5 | 194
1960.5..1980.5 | 197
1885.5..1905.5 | 191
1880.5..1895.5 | 191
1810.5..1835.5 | 183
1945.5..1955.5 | 194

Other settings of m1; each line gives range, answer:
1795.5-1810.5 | 182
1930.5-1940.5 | 196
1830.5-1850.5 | 183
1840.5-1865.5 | 190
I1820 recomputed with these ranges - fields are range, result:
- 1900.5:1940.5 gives 189.9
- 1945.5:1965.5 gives 192.1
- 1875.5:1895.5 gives 190.3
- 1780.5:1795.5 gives 189.7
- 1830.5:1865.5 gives 181.7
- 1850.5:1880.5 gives 191.1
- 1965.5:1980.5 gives 193.4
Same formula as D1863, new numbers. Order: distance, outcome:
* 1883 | 191.3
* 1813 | 181.9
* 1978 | 196.8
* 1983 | 199.3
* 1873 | 195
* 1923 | 201.4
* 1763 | 180.2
